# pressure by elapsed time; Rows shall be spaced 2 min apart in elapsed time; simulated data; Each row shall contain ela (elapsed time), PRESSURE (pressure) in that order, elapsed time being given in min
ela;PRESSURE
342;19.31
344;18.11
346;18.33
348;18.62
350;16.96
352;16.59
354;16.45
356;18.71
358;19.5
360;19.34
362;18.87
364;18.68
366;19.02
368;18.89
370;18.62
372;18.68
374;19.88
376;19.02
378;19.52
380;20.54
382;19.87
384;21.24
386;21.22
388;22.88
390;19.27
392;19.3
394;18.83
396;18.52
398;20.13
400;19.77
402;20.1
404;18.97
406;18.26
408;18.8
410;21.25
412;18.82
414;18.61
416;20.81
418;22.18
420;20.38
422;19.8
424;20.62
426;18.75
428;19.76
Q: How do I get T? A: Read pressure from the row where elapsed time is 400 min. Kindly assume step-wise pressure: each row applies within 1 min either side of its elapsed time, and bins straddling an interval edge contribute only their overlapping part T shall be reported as 19.77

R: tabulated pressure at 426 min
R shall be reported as 18.75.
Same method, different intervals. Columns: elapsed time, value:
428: 19.76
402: 20.1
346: 18.33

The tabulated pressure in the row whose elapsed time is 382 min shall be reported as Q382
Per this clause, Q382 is 19.87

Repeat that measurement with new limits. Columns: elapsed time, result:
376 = 19.02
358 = 19.5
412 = 18.82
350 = 16.96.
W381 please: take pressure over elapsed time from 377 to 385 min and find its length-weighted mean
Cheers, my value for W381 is 20.3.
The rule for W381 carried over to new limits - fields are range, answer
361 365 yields 18.8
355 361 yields 19.2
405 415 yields 19.1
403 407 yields 18.6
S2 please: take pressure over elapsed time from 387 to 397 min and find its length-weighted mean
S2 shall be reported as 19.8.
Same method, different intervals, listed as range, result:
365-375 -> 19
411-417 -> 19.4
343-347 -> 18.2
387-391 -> 21.1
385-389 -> 22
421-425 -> 20.2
